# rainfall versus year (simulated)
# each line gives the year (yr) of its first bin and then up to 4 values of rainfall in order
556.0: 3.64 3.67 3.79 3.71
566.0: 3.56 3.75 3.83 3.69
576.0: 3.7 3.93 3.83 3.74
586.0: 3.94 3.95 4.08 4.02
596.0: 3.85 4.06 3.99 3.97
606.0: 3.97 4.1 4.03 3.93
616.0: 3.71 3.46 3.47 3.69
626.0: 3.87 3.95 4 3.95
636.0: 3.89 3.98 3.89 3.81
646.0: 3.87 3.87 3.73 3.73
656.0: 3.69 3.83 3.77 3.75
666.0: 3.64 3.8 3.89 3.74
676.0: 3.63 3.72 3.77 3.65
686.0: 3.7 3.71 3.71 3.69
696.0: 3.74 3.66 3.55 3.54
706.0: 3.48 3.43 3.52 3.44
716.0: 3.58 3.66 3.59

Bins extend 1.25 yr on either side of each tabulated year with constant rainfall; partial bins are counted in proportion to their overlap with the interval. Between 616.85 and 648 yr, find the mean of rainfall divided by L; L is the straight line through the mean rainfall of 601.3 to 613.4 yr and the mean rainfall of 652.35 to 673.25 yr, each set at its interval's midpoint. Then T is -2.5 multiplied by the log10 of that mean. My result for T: 0.02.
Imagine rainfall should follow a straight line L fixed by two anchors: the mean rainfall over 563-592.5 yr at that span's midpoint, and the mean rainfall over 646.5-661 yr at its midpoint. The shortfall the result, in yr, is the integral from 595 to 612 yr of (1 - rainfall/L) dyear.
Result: -0.9 yr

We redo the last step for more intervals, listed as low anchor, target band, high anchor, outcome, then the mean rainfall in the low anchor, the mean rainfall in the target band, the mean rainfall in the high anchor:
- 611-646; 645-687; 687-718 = -0.51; 3.83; 3.75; 3.59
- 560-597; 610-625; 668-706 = 0.26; 3.82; 3.71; 3.69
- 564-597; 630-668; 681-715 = -1.26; 3.83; 3.82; 3.61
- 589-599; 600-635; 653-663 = 0.40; 3.99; 3.86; 3.76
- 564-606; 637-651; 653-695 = -0.35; 3.87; 3.87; 3.73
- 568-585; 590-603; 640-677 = -0.73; 3.79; 4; 3.78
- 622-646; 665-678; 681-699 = 0.07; 3.89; 3.74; 3.7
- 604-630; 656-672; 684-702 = -0.15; 3.82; 3.77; 3.68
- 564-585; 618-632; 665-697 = -0.04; 3.75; 3.75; 3.72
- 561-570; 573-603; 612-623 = -1.87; 3.69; 3.91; 3.65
